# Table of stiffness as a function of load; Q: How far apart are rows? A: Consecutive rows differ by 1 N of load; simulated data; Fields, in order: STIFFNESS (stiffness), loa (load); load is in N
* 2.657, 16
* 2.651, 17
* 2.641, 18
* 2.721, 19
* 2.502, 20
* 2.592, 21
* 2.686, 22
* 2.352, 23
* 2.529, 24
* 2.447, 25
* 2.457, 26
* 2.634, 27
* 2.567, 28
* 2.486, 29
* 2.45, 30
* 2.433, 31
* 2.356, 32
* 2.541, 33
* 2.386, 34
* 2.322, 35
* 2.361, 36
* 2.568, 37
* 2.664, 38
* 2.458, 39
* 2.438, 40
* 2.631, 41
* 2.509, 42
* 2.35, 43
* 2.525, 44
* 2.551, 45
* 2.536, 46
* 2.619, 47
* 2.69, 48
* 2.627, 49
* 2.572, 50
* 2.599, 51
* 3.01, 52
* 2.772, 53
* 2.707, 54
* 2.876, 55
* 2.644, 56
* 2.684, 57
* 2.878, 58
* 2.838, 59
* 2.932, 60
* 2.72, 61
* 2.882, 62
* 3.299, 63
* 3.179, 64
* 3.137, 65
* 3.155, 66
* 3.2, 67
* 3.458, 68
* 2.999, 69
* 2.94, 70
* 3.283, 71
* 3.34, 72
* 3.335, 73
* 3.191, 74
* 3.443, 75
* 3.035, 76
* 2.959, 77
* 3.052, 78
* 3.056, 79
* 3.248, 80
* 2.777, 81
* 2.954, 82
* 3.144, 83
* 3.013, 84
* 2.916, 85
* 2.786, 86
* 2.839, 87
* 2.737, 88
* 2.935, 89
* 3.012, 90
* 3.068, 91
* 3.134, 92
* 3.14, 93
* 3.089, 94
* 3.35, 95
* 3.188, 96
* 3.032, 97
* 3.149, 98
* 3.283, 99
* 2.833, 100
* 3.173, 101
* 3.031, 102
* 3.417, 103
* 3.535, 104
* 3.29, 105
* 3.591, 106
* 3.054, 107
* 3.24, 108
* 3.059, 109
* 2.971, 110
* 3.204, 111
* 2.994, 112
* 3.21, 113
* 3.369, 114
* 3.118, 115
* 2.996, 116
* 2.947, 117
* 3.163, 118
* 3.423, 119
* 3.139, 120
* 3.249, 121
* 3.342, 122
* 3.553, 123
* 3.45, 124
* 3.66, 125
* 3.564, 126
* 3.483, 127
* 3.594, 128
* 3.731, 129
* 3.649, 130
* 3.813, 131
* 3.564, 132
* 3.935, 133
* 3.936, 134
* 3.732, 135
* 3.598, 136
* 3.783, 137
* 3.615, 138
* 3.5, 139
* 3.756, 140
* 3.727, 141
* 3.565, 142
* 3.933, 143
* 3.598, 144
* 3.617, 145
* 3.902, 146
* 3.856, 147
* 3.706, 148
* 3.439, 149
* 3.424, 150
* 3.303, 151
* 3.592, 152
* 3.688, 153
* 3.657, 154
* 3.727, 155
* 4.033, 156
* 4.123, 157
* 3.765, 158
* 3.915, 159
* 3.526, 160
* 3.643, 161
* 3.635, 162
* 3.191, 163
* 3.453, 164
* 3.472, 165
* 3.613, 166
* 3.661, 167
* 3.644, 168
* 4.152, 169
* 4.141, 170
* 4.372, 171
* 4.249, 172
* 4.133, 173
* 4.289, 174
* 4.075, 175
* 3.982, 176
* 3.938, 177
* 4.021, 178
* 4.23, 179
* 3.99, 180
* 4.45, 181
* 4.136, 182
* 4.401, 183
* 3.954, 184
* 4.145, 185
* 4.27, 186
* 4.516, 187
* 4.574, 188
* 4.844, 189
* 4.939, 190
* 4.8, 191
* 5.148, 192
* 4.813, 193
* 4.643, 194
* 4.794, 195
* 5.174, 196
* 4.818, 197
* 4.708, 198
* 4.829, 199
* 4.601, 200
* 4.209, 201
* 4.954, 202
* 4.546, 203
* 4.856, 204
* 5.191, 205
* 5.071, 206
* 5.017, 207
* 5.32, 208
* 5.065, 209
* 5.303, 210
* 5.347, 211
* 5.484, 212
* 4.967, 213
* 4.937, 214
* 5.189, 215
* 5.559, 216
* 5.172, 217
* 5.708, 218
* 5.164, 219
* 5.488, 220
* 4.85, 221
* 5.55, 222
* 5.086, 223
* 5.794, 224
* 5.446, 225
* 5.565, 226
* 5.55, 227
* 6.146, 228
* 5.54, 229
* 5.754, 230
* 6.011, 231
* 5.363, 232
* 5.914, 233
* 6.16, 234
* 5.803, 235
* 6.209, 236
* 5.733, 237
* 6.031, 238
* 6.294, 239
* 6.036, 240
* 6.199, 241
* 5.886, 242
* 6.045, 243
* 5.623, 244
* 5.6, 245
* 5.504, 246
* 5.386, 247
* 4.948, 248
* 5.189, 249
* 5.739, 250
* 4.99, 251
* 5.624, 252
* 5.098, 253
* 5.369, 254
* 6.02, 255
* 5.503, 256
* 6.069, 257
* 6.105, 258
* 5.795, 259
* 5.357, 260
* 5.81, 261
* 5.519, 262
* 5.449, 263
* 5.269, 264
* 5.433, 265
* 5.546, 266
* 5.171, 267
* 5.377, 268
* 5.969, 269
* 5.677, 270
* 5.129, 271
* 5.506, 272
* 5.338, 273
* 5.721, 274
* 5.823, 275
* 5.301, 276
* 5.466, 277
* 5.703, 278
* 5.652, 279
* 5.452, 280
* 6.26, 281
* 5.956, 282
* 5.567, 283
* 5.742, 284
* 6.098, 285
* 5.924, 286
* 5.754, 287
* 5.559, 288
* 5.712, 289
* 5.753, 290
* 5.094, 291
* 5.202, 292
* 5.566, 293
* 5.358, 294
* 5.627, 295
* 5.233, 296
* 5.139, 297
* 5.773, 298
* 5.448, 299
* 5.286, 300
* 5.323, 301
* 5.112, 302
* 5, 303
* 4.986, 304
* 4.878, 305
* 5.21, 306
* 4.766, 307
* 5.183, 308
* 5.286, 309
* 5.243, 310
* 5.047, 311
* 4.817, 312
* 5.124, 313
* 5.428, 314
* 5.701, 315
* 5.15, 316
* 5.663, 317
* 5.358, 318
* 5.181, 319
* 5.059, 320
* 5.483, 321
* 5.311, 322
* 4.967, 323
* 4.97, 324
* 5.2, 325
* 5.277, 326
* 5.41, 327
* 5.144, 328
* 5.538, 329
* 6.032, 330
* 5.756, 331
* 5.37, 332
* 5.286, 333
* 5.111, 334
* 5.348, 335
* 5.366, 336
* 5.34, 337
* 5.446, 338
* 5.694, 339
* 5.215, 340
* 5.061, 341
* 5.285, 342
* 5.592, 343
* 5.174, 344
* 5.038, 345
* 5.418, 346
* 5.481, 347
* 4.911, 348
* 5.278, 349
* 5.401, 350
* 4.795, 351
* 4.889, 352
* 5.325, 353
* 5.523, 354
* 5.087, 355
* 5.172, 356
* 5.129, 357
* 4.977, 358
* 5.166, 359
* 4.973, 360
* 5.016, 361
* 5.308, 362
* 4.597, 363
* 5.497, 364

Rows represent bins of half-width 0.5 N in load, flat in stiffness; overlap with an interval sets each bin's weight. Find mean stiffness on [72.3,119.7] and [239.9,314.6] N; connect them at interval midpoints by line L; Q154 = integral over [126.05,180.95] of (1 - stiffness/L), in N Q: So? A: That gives 1.3 N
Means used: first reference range 3.12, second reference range 5.49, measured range 3.78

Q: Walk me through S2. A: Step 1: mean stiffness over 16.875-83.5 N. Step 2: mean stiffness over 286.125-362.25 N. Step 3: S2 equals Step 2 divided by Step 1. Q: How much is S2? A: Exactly 1.9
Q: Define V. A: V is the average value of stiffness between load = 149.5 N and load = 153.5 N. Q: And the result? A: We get 3.5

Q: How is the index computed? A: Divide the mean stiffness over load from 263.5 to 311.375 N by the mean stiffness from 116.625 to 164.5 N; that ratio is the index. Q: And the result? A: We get 1.51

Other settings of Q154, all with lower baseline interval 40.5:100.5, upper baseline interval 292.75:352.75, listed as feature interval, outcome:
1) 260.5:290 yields -4.77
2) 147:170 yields 0.56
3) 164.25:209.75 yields -4.86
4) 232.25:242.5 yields -3.48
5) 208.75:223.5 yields -3.34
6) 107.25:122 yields 0.88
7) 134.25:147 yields -0.39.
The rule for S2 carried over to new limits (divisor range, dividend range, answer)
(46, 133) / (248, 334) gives 1.74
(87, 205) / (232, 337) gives 1.46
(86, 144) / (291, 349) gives 1.58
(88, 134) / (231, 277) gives 1.72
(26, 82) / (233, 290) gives 2.03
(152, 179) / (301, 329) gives 1.35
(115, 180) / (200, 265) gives 1.49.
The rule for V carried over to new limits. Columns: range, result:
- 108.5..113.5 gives 3.09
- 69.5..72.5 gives 3.19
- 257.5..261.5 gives 5.77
